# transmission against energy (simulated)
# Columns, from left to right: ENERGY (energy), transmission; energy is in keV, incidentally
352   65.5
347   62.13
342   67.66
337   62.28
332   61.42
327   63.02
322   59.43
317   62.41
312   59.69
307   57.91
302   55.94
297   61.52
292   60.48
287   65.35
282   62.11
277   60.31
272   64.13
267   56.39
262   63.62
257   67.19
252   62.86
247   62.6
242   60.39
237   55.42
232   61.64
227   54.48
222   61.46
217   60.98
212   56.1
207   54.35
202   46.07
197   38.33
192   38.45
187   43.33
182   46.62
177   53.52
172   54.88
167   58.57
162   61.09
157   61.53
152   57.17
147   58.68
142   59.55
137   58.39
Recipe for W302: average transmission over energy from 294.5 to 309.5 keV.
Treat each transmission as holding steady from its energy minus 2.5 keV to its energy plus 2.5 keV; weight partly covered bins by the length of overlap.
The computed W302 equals 58.5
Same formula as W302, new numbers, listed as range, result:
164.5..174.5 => 56.7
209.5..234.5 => 58.9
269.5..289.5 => 63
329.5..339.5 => 61.9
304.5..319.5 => 60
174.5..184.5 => 50.1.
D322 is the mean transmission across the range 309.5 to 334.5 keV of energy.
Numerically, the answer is 61.2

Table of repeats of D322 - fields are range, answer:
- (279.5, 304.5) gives 61.1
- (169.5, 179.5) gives 54.2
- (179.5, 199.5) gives 41.7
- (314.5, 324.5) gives 60.9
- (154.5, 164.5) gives 61.3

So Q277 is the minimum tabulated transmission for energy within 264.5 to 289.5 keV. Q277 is 56.39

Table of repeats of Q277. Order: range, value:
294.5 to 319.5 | 55.94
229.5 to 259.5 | 55.42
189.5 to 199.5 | 38.33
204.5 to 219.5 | 54.35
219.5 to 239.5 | 54.48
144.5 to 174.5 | 54.88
